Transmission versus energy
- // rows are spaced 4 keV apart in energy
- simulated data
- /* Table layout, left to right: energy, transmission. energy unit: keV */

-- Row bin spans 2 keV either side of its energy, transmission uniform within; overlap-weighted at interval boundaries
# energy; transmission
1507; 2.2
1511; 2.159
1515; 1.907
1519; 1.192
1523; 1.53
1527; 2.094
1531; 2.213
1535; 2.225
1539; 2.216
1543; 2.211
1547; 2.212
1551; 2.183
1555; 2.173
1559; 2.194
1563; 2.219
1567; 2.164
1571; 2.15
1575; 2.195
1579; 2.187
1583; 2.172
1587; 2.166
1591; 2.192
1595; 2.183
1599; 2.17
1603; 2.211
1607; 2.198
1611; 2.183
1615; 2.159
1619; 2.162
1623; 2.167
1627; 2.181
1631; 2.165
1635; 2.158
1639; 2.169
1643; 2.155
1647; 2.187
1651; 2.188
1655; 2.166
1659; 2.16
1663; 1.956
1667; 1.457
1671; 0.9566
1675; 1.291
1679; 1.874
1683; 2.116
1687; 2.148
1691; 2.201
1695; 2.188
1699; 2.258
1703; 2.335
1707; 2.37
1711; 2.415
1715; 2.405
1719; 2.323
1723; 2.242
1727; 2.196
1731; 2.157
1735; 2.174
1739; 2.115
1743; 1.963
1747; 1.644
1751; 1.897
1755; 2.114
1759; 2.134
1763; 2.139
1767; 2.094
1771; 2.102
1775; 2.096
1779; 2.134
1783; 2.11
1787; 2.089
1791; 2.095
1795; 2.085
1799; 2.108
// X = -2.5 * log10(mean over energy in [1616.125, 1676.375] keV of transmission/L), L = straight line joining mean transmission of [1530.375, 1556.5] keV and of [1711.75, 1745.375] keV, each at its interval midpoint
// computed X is 0.12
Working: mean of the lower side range 2.2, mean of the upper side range 2.2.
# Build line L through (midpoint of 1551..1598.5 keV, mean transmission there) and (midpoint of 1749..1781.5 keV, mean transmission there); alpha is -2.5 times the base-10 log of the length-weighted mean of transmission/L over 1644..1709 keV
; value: 0.07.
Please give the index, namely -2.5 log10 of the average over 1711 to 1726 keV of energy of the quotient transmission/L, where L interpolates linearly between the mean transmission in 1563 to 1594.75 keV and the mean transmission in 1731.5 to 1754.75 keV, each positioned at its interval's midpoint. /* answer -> -0.16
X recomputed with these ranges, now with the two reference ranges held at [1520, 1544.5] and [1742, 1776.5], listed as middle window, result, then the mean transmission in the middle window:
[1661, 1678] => 0.37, 1.44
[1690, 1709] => -0.13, 2.27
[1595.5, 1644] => -0.07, 2.17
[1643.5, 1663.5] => -0.06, 2.15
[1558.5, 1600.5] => -0.07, 2.18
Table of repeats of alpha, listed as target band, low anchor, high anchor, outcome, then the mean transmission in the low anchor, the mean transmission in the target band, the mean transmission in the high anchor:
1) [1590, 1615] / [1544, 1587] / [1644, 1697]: -0.049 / 2.18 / 2.19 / 1.92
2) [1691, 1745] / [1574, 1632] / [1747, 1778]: -0.075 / 2.18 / 2.24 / 2.06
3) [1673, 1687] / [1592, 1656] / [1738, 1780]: 0.166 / 2.18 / 1.82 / 2.04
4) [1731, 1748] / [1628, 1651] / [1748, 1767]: 0.029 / 2.17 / 2.01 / 2.05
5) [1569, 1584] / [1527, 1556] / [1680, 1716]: 0.017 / 2.2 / 2.18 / 2.26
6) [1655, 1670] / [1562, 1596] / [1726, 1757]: 0.145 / 2.18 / 1.84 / 2.03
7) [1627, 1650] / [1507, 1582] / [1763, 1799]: -0.040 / 2.08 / 2.17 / 2.1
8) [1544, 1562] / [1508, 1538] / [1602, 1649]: -0.102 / 1.92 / 2.19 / 2.17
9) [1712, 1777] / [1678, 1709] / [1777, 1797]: 0.015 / 2.2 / 2.12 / 2.1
